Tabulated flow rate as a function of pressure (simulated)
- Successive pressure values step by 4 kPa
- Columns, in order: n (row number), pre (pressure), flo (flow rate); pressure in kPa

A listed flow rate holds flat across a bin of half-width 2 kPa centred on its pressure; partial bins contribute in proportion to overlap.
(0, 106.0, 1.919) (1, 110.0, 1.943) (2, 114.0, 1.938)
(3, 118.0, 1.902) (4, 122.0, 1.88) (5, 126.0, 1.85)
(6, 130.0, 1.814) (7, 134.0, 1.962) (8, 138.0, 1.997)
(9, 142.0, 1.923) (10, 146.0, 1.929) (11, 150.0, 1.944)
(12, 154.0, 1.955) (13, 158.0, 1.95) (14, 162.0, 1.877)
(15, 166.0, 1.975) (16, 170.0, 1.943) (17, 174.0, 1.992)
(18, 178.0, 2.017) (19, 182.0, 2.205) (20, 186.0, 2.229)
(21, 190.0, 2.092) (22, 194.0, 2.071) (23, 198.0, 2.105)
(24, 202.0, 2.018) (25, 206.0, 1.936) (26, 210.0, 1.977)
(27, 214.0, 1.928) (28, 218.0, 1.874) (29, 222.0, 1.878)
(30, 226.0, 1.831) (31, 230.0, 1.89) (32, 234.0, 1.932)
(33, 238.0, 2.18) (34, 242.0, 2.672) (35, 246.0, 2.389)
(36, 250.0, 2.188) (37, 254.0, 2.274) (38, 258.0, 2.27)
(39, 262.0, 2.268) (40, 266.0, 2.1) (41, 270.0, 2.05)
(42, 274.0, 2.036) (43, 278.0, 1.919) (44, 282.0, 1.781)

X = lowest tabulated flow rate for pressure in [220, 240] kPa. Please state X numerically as 1.831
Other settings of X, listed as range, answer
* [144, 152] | 1.929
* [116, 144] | 1.814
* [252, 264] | 2.268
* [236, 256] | 2.18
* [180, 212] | 1.936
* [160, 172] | 1.877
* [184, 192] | 2.092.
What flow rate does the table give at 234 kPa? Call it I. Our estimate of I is 1.932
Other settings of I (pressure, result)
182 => 2.205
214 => 1.928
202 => 2.018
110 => 1.943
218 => 1.874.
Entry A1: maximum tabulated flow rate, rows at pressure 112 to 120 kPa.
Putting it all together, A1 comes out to 1.938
